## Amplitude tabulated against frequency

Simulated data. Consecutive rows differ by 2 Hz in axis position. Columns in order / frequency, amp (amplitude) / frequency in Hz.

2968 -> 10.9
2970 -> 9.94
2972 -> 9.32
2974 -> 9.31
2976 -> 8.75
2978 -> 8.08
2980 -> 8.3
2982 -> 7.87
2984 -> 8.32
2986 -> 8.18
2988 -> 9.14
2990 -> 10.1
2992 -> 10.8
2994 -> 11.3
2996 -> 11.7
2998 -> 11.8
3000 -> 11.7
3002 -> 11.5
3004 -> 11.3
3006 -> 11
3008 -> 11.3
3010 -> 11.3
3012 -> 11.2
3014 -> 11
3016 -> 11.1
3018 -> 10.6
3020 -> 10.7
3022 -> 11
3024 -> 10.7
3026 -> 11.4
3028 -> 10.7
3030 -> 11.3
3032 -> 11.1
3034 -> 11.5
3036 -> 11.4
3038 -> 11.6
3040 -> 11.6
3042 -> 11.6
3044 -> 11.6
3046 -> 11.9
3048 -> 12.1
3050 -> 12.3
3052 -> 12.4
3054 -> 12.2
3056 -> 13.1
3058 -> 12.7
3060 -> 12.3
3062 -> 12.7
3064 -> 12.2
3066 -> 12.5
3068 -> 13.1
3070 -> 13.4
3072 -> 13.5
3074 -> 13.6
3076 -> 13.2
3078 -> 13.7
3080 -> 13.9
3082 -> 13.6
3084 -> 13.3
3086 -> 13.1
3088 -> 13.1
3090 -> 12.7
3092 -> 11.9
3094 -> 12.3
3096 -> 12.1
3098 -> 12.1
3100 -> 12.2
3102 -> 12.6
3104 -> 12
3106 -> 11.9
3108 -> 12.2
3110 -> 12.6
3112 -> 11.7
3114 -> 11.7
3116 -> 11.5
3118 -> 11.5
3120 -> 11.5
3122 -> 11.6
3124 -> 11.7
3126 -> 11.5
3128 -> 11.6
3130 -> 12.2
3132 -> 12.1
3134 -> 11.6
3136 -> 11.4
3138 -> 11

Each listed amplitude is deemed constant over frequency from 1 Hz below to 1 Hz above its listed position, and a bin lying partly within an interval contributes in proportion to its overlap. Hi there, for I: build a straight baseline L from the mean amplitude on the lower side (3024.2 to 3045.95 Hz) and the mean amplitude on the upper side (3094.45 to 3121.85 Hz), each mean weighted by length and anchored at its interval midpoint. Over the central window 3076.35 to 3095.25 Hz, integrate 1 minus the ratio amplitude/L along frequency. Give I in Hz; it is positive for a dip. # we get -2.05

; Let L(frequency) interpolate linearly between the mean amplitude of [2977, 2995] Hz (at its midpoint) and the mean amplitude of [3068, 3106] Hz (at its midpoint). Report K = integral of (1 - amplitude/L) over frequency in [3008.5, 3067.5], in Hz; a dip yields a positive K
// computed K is -3.2 Hz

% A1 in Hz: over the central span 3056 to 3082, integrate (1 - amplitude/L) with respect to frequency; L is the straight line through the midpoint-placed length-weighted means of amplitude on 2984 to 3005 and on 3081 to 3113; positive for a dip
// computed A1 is -2.4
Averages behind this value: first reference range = 10.6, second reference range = 12.5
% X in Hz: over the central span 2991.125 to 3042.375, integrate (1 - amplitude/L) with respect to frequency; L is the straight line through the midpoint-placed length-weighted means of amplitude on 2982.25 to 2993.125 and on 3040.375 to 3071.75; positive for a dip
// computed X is -3.4 Hz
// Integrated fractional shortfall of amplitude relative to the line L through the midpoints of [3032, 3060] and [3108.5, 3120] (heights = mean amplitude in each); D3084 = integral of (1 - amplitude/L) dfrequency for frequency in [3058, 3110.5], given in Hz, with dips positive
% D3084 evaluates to -3.9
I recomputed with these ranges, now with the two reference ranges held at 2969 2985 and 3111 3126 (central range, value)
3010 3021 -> -1.7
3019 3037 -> -2.4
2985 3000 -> -2.4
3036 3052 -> -2.8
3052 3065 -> -2.7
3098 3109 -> -0.9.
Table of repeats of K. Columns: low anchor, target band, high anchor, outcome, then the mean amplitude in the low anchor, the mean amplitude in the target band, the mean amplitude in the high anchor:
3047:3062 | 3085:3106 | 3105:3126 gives -0.7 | 12.5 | 12.4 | 11.8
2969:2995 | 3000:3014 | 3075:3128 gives -2.0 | 9.19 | 11.3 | 12.3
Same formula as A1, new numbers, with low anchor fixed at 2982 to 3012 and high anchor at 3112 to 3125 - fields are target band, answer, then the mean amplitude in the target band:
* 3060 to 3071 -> -1.55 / 12.7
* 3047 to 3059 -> -1.53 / 12.5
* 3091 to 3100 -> -0.56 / 12.1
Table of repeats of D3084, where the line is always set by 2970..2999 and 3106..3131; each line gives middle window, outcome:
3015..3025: -0.7 Hz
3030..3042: -1.2 Hz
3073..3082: -2.0 Hz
